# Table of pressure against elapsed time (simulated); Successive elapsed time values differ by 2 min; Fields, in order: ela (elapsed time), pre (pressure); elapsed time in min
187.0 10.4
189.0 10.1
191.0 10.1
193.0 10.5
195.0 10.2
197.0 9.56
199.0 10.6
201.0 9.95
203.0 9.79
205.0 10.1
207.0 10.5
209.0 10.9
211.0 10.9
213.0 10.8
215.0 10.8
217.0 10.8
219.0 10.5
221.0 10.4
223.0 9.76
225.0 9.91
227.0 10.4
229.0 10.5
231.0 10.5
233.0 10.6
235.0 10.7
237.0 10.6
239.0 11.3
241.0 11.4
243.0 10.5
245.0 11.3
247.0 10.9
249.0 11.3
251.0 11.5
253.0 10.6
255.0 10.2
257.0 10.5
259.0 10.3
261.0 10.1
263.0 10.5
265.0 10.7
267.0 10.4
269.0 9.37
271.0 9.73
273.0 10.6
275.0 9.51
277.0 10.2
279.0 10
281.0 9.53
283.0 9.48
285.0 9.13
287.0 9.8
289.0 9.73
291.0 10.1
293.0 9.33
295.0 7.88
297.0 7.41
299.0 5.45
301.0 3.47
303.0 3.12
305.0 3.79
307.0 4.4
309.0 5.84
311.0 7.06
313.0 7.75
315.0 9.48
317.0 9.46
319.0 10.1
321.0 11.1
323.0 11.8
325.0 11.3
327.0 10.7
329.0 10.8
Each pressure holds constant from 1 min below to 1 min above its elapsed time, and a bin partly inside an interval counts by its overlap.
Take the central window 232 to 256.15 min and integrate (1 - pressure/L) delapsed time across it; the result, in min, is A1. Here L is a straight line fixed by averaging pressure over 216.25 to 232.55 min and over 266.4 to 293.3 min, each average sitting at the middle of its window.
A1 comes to -1.8 min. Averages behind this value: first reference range 10.3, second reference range 9.78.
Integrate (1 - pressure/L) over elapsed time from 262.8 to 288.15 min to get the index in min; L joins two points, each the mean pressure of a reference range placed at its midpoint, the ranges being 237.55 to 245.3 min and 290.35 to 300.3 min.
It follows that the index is -2.5 min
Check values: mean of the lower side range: 11.1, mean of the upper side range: 7.82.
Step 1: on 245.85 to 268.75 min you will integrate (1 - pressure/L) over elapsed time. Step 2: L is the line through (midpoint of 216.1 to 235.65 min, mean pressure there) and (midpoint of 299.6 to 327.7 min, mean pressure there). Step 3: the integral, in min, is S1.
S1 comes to -2.8 min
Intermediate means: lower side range 10.4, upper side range 7.75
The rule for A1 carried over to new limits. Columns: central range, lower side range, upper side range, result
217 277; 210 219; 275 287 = -1.57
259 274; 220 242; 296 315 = -3.72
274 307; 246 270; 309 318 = 4.81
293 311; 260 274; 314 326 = 8.49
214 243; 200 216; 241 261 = 0.11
